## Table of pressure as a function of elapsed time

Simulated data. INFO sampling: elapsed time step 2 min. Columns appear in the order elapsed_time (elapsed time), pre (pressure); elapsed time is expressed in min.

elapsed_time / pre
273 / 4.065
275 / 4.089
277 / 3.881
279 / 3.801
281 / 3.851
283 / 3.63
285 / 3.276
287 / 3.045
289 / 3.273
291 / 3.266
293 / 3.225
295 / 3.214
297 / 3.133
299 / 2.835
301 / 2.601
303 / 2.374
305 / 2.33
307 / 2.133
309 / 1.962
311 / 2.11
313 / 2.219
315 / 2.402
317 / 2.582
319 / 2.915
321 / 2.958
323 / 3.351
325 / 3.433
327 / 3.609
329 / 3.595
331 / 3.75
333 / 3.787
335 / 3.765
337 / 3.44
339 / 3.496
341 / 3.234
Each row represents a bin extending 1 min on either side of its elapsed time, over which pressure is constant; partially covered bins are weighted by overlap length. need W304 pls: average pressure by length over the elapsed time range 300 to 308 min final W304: 2.36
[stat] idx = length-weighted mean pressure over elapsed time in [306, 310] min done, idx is 2.05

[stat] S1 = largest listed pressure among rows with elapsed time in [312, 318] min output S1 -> 2.582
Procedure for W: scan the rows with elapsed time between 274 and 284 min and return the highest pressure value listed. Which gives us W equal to 4.089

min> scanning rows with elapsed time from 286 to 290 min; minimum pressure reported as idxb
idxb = 3.045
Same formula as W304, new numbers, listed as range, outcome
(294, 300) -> 3.06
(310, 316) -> 2.24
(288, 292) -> 3.27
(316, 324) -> 2.95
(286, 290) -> 3.16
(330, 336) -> 3.77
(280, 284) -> 3.74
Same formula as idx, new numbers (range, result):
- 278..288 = 3.52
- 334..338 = 3.6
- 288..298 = 3.22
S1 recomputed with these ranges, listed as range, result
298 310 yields 2.835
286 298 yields 3.273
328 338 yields 3.787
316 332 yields 3.75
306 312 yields 2.133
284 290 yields 3.276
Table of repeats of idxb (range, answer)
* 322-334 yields 3.351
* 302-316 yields 1.962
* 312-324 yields 2.219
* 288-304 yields 2.374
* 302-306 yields 2.33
